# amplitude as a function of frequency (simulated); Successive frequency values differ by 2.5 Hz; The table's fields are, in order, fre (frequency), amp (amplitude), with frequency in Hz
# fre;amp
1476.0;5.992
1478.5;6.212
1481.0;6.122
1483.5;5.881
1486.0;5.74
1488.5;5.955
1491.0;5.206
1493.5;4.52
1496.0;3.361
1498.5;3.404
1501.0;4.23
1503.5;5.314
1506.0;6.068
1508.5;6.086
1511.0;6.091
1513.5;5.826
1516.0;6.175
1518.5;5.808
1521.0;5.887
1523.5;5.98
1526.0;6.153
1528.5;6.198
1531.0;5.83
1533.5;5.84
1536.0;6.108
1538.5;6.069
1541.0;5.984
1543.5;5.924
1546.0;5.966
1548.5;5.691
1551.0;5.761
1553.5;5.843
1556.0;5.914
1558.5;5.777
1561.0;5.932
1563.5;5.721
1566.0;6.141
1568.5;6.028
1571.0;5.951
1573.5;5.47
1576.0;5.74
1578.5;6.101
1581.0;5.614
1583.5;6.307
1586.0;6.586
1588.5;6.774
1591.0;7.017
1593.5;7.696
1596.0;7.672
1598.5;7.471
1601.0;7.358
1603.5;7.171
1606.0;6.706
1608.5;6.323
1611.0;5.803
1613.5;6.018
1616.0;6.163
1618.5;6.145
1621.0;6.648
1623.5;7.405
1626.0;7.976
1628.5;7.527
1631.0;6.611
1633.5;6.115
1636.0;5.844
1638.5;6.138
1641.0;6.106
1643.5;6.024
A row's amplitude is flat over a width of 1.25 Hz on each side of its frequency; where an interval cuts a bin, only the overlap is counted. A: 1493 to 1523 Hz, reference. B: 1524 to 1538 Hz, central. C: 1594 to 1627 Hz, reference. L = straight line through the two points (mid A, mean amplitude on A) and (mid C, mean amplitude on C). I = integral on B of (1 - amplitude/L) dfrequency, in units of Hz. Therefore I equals -1.01 Hz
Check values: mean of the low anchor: 5.27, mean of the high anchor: 6.85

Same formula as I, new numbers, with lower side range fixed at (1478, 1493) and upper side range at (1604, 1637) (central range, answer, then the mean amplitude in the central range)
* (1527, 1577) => 2.18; 5.9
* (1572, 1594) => 0.14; 6.32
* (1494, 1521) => 3.02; 5.25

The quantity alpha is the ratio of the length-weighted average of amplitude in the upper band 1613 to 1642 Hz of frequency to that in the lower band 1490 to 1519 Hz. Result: 1.28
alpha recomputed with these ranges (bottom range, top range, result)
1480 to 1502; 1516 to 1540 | 1.22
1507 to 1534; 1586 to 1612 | 1.17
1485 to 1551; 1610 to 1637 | 1.18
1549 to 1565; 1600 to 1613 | 1.14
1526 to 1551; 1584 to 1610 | 1.18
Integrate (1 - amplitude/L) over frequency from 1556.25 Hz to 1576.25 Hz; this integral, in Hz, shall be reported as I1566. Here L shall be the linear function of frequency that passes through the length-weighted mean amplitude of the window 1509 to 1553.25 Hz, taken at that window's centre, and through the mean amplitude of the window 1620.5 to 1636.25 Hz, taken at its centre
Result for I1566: 1.5 Hz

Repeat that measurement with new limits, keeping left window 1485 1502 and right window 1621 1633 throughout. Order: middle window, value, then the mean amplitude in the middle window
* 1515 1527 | -1.9 Hz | 5.99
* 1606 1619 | 1.5 Hz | 6.15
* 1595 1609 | -0.9 Hz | 7.15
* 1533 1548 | -1.2 Hz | 5.97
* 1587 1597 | -1.1 Hz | 7.26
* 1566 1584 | 0.9 Hz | 5.89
